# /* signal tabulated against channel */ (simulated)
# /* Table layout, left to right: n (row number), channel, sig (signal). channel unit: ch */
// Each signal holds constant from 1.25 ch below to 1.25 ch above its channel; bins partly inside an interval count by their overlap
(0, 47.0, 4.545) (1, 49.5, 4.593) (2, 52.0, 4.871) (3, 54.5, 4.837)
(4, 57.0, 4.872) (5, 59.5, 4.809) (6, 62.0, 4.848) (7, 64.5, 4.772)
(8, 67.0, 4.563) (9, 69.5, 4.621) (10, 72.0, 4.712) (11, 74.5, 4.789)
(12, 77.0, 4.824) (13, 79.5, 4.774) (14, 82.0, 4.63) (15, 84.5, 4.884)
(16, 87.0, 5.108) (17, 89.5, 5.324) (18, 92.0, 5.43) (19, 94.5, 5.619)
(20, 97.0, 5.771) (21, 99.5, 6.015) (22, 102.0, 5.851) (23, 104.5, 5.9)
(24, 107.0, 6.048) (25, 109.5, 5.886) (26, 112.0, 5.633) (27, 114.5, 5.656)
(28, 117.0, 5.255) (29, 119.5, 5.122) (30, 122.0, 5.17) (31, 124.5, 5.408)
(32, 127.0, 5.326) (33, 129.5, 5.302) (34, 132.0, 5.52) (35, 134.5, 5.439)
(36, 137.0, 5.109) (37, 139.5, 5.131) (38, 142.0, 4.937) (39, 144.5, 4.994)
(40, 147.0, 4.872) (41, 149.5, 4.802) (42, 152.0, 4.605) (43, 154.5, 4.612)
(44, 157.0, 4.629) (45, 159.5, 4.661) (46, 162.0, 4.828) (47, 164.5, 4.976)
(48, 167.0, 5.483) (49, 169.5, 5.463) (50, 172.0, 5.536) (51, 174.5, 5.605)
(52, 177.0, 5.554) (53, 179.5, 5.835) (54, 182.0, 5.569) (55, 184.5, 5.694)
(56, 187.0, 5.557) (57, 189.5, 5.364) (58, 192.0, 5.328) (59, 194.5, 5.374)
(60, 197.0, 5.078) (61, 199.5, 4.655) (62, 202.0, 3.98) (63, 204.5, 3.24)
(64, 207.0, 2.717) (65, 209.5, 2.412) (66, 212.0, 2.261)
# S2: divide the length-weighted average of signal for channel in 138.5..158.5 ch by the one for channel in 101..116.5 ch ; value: 0.83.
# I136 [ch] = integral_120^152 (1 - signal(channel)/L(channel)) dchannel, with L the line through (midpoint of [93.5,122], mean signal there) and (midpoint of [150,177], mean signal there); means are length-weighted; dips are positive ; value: 1.3 ch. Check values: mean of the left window 5.68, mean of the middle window 5.14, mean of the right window 5.06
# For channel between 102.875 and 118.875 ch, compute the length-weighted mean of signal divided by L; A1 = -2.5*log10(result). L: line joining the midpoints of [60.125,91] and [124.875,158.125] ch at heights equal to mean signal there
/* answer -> -0.16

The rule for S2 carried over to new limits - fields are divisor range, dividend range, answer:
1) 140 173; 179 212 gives 0.92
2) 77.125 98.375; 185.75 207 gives 0.91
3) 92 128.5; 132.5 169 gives 0.88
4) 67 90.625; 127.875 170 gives 1.04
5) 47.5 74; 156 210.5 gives 1.03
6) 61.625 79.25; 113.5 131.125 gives 1.12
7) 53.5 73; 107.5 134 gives 1.15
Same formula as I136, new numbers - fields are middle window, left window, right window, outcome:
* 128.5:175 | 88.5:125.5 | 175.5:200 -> 3.7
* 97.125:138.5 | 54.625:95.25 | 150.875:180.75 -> -4.3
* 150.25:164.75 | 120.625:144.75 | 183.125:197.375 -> 1.7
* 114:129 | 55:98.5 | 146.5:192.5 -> -0.7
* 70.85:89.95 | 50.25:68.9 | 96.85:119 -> 1.3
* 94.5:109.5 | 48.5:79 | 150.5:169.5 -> -3.4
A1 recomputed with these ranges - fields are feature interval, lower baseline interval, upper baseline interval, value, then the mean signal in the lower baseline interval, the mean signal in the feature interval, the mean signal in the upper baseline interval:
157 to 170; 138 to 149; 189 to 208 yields -0.052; 4.97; 5.02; 4.45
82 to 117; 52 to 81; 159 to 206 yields -0.146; 4.77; 5.58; 5.14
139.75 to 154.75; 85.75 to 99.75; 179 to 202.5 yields 0.114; 5.51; 4.84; 5.26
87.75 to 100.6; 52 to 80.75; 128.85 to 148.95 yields -0.143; 4.77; 5.61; 5.15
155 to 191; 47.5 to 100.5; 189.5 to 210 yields -0.210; 4.97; 5.32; 4.24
